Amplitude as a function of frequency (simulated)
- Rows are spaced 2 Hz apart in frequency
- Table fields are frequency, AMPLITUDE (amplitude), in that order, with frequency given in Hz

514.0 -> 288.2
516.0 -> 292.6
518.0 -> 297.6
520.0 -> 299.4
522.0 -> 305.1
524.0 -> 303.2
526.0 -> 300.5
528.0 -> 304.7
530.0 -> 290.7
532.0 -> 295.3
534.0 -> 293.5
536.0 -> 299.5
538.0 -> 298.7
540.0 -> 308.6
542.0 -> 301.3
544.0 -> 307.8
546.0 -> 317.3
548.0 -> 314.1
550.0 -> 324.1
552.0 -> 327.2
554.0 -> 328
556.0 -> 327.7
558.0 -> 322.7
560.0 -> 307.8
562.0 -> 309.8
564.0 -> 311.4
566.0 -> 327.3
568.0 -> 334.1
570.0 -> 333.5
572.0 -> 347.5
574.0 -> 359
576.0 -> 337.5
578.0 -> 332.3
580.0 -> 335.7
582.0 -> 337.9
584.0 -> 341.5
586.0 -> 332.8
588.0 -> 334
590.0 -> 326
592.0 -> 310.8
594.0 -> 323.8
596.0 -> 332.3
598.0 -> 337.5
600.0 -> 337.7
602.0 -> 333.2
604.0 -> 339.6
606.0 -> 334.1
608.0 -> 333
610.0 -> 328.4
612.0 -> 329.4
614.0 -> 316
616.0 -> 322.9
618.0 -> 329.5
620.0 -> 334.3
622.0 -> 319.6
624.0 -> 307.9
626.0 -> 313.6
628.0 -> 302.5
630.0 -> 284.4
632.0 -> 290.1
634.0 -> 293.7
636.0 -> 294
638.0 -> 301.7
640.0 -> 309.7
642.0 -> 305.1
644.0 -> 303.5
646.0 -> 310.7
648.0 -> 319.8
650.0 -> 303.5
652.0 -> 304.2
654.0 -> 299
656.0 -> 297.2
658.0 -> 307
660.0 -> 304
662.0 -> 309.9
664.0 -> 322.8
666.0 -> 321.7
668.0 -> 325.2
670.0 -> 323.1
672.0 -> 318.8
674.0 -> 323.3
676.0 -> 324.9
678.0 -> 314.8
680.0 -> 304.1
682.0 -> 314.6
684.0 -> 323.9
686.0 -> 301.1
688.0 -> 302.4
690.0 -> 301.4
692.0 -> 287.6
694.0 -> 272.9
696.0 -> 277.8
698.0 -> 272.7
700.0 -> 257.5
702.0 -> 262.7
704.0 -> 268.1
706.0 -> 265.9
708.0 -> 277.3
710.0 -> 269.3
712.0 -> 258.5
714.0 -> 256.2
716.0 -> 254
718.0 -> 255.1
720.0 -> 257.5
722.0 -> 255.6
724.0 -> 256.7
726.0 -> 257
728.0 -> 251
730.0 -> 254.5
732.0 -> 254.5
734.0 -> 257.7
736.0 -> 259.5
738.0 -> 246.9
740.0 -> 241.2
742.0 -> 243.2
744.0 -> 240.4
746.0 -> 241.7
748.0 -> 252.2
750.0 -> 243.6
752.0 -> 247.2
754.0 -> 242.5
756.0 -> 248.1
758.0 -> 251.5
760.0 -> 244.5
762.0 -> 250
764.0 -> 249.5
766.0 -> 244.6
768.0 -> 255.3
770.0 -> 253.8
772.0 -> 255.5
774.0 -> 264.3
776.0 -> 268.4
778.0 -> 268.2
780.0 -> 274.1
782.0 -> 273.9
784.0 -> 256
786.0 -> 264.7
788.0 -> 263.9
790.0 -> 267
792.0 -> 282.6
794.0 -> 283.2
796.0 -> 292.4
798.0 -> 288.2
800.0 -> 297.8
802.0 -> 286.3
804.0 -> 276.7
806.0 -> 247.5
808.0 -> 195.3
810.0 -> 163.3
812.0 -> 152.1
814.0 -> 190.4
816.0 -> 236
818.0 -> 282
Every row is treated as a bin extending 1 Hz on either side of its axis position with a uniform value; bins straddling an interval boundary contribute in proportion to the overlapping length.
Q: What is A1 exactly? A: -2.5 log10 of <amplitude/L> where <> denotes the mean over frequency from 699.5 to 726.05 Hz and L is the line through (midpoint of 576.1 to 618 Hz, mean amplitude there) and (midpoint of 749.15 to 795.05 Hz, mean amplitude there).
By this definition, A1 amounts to 0.089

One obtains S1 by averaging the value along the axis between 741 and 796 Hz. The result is 257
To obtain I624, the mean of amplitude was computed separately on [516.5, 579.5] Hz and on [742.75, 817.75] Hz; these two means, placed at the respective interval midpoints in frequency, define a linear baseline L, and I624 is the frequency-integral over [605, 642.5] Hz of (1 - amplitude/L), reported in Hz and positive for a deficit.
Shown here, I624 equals -2.4 Hz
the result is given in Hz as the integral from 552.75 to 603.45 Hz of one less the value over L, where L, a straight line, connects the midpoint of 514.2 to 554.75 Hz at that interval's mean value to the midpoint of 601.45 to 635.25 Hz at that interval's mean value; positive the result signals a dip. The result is -3.1 Hz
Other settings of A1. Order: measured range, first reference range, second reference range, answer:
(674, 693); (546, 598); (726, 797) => -0.08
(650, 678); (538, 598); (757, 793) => -0.07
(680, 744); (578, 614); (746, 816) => 0.06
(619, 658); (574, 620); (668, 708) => 0.04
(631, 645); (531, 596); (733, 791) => -0.01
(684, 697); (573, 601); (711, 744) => -0.07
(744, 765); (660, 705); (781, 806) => 0.16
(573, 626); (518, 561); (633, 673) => -0.08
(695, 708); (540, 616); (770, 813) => 0.07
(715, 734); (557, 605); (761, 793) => 0.10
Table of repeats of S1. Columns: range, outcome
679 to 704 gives 289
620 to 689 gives 309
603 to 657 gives 312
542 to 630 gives 326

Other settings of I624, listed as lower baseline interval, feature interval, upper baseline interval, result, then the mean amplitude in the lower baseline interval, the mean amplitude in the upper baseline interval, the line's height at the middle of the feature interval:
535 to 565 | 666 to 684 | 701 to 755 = -3.11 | 314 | 254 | 272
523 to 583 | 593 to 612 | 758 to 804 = -1.62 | 318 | 267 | 307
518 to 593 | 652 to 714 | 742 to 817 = -3.51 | 318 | 252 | 280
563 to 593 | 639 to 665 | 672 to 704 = 0.06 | 333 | 296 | 308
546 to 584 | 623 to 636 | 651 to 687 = 0.85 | 329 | 313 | 319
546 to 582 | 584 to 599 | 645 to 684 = -0.23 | 328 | 313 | 324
